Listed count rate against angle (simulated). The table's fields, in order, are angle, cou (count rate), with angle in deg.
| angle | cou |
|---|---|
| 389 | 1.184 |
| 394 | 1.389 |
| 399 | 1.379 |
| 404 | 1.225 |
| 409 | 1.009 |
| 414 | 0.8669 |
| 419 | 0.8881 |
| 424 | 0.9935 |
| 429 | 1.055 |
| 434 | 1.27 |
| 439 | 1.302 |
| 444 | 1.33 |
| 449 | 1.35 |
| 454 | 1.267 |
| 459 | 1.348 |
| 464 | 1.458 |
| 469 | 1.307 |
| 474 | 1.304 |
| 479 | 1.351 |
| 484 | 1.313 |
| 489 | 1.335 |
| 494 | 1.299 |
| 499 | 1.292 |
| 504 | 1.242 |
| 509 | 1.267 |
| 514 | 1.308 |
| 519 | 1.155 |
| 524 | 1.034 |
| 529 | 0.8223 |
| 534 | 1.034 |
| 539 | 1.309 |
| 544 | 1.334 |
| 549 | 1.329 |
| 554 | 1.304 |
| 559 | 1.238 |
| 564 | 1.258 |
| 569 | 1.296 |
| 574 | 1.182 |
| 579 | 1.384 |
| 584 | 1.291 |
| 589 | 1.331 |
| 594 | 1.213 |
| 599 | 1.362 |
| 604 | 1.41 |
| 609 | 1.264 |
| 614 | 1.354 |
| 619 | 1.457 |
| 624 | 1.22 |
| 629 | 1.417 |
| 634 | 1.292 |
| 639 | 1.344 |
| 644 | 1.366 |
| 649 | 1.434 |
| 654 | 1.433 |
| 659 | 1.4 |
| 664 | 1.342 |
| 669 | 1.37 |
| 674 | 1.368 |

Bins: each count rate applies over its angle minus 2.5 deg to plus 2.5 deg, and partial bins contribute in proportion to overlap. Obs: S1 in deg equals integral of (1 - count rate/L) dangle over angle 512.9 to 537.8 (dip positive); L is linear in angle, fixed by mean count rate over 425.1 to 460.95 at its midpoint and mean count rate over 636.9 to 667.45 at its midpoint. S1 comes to 4.58 deg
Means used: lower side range 1.26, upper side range 1.39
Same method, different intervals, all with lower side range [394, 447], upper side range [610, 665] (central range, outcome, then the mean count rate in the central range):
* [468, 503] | -2.88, 1.31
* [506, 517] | -0.36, 1.28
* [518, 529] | 1.99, 1.02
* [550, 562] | 0.06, 1.28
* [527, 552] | 1.83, 1.18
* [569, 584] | 0.21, 1.29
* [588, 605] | 0.05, 1.32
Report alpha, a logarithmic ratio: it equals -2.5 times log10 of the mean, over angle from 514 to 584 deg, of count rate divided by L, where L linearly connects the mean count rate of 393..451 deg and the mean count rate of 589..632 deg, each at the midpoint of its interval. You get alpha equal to 0.06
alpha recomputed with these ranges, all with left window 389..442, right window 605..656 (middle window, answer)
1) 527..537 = 0.30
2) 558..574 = 0.03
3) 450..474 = -0.13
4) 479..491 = -0.10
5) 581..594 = 0.02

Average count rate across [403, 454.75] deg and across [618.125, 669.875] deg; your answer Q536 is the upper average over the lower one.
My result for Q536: 1.21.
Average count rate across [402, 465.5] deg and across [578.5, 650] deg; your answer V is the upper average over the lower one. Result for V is 1.1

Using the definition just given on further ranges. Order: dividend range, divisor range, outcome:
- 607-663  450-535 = 1.09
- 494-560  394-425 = 1.11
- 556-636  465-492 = 0.99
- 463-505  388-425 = 1.18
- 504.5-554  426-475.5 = 0.92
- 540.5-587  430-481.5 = 0.98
